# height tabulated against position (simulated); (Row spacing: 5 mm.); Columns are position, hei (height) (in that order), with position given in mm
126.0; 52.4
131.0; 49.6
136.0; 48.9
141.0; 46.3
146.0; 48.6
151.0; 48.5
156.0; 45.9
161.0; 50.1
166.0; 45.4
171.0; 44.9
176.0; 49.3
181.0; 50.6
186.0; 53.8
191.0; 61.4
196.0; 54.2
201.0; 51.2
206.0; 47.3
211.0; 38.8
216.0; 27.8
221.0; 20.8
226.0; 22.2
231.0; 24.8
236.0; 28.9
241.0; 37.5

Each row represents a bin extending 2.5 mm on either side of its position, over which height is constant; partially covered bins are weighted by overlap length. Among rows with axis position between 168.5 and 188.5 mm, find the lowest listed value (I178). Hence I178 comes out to 44.9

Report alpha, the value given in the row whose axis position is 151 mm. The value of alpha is 48.5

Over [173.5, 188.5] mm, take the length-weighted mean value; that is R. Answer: 51.2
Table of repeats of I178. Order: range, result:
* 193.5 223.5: 20.8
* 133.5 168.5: 45.4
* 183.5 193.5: 53.8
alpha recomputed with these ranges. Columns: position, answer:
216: 27.8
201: 51.2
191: 61.4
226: 22.2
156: 45.9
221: 20.8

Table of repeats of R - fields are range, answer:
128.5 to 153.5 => 48.4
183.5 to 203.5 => 55.1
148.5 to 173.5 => 47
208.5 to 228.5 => 27.4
